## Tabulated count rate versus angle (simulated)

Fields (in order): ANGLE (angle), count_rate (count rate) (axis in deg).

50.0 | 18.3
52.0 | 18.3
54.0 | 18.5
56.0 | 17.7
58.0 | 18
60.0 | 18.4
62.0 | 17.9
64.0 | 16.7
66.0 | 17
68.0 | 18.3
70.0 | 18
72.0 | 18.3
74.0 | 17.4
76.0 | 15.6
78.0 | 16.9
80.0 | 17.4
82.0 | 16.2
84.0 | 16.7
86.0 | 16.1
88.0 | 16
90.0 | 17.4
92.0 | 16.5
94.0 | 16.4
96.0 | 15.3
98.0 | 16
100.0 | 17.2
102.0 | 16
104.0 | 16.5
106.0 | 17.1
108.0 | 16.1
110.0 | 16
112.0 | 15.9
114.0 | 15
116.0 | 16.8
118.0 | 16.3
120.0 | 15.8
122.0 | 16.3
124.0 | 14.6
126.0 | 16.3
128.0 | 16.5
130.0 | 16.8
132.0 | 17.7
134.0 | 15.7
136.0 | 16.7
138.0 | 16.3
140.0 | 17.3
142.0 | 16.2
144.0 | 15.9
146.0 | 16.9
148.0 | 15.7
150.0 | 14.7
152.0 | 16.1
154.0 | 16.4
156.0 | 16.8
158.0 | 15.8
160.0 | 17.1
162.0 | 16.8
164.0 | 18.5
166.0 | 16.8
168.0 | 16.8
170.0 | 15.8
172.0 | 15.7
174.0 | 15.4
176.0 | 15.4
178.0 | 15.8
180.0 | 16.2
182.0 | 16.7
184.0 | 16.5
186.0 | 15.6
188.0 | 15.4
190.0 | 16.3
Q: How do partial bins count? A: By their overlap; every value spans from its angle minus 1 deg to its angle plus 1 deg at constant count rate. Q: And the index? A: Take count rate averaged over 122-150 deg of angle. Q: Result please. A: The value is 16.3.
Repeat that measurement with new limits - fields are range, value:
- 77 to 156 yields 16.3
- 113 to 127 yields 15.9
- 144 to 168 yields 16.5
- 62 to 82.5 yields 17.2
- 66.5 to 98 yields 16.8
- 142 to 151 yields 15.8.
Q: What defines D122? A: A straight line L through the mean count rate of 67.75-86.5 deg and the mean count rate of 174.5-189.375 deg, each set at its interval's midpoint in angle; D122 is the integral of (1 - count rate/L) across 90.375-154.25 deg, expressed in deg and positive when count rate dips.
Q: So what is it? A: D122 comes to 1.3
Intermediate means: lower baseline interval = 17.1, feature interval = 16.2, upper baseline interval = 15.9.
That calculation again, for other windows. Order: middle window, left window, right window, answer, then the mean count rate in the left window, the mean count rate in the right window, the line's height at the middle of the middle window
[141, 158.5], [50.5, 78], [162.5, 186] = 0.6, 17.7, 16.3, 16.6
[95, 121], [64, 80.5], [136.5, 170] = 1.2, 17.3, 16.5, 17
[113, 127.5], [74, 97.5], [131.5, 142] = 0.6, 16.4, 16.6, 16.6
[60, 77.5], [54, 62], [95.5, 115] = 0.2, 18.1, 16.1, 17.6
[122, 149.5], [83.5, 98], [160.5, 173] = 0.4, 16.3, 16.7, 16.6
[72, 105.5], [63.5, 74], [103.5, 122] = 0.9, 17.7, 16.2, 17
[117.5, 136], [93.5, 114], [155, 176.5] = 0.1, 16.2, 16.5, 16.3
